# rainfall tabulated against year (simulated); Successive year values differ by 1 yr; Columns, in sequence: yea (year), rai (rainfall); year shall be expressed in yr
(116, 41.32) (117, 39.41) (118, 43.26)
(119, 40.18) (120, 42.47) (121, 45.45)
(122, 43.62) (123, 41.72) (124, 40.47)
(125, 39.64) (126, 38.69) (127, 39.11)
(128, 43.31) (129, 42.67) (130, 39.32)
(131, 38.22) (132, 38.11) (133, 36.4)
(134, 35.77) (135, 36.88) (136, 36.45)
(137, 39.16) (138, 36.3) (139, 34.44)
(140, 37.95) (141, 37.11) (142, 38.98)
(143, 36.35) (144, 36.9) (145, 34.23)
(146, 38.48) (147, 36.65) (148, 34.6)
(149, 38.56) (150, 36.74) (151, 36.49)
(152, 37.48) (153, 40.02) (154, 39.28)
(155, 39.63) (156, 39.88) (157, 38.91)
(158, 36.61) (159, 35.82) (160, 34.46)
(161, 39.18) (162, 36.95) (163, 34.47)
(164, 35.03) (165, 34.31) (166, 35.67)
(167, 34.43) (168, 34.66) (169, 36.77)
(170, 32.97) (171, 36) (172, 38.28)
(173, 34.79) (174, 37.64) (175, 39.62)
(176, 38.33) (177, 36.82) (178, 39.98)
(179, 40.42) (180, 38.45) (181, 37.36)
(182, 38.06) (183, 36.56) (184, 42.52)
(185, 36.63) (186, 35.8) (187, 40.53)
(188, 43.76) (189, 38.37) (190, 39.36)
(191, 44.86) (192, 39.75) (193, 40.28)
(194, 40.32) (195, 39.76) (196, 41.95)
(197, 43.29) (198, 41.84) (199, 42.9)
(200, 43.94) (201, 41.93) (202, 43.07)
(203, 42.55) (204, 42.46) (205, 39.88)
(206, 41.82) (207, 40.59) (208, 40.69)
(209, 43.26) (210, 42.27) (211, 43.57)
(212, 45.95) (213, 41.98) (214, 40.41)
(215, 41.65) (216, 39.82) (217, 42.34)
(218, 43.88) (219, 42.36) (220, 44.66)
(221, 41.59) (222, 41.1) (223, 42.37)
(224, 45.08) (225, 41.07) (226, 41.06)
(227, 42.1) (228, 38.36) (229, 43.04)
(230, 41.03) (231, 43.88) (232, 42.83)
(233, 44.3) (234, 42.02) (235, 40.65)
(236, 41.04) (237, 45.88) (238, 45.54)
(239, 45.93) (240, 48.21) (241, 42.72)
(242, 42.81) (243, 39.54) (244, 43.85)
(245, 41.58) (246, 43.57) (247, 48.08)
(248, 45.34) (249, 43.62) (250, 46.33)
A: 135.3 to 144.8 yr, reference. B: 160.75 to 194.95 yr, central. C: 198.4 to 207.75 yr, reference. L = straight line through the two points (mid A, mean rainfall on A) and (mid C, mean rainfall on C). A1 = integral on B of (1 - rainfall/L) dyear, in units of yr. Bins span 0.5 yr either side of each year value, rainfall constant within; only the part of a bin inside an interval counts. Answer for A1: 1.8 yr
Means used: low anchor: 37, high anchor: 42.1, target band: 37.9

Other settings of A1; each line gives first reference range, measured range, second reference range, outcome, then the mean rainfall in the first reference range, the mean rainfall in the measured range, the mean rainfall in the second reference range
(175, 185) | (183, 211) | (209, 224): -0.5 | 38.7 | 41.2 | 42.5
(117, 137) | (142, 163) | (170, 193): 1.1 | 40.1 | 37.3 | 38.7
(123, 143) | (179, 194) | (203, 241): 0.5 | 38.4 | 39.5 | 42.6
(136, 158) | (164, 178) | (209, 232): 1.0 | 37.5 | 36.3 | 42.3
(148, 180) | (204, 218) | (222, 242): -0.3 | 37.1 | 42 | 43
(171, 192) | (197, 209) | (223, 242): -0.4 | 38.9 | 42.1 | 43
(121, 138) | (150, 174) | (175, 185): 1.4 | 39.4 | 36.6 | 38.7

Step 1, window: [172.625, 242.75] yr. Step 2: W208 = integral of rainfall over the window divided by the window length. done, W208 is 41.5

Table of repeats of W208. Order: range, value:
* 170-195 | 38.8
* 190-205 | 41.9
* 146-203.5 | 38.5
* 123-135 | 39.3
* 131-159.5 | 37.3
